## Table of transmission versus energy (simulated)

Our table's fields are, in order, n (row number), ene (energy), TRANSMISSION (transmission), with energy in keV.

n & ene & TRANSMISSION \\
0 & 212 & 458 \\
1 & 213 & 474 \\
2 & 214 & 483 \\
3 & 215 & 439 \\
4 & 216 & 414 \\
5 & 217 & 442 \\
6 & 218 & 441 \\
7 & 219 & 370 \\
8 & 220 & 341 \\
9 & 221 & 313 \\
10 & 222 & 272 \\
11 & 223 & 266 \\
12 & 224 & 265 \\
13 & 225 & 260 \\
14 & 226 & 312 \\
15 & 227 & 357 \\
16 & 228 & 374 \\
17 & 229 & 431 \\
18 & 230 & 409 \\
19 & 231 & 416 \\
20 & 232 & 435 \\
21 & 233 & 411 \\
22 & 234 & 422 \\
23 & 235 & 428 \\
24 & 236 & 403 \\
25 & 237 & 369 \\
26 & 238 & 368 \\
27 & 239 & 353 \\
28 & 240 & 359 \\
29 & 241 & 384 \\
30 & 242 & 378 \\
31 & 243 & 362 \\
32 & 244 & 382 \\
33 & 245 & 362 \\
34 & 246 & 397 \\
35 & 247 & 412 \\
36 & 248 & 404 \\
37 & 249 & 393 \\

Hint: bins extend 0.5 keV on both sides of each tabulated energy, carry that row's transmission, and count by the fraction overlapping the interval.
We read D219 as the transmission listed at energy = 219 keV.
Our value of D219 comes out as 370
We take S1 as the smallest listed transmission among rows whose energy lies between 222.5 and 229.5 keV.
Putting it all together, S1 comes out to 260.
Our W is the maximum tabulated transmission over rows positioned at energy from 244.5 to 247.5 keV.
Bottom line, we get 412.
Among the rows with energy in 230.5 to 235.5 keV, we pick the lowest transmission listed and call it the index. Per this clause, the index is 411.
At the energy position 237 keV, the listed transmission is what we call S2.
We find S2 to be 369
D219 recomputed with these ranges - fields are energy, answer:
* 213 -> 474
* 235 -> 428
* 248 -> 404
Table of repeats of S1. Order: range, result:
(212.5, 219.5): 370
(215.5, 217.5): 414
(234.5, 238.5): 368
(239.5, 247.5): 359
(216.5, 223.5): 266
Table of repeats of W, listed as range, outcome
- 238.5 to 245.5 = 384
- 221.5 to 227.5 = 357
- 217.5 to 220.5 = 441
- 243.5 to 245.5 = 382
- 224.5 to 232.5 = 435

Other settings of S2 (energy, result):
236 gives 403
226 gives 312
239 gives 353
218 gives 441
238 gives 368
